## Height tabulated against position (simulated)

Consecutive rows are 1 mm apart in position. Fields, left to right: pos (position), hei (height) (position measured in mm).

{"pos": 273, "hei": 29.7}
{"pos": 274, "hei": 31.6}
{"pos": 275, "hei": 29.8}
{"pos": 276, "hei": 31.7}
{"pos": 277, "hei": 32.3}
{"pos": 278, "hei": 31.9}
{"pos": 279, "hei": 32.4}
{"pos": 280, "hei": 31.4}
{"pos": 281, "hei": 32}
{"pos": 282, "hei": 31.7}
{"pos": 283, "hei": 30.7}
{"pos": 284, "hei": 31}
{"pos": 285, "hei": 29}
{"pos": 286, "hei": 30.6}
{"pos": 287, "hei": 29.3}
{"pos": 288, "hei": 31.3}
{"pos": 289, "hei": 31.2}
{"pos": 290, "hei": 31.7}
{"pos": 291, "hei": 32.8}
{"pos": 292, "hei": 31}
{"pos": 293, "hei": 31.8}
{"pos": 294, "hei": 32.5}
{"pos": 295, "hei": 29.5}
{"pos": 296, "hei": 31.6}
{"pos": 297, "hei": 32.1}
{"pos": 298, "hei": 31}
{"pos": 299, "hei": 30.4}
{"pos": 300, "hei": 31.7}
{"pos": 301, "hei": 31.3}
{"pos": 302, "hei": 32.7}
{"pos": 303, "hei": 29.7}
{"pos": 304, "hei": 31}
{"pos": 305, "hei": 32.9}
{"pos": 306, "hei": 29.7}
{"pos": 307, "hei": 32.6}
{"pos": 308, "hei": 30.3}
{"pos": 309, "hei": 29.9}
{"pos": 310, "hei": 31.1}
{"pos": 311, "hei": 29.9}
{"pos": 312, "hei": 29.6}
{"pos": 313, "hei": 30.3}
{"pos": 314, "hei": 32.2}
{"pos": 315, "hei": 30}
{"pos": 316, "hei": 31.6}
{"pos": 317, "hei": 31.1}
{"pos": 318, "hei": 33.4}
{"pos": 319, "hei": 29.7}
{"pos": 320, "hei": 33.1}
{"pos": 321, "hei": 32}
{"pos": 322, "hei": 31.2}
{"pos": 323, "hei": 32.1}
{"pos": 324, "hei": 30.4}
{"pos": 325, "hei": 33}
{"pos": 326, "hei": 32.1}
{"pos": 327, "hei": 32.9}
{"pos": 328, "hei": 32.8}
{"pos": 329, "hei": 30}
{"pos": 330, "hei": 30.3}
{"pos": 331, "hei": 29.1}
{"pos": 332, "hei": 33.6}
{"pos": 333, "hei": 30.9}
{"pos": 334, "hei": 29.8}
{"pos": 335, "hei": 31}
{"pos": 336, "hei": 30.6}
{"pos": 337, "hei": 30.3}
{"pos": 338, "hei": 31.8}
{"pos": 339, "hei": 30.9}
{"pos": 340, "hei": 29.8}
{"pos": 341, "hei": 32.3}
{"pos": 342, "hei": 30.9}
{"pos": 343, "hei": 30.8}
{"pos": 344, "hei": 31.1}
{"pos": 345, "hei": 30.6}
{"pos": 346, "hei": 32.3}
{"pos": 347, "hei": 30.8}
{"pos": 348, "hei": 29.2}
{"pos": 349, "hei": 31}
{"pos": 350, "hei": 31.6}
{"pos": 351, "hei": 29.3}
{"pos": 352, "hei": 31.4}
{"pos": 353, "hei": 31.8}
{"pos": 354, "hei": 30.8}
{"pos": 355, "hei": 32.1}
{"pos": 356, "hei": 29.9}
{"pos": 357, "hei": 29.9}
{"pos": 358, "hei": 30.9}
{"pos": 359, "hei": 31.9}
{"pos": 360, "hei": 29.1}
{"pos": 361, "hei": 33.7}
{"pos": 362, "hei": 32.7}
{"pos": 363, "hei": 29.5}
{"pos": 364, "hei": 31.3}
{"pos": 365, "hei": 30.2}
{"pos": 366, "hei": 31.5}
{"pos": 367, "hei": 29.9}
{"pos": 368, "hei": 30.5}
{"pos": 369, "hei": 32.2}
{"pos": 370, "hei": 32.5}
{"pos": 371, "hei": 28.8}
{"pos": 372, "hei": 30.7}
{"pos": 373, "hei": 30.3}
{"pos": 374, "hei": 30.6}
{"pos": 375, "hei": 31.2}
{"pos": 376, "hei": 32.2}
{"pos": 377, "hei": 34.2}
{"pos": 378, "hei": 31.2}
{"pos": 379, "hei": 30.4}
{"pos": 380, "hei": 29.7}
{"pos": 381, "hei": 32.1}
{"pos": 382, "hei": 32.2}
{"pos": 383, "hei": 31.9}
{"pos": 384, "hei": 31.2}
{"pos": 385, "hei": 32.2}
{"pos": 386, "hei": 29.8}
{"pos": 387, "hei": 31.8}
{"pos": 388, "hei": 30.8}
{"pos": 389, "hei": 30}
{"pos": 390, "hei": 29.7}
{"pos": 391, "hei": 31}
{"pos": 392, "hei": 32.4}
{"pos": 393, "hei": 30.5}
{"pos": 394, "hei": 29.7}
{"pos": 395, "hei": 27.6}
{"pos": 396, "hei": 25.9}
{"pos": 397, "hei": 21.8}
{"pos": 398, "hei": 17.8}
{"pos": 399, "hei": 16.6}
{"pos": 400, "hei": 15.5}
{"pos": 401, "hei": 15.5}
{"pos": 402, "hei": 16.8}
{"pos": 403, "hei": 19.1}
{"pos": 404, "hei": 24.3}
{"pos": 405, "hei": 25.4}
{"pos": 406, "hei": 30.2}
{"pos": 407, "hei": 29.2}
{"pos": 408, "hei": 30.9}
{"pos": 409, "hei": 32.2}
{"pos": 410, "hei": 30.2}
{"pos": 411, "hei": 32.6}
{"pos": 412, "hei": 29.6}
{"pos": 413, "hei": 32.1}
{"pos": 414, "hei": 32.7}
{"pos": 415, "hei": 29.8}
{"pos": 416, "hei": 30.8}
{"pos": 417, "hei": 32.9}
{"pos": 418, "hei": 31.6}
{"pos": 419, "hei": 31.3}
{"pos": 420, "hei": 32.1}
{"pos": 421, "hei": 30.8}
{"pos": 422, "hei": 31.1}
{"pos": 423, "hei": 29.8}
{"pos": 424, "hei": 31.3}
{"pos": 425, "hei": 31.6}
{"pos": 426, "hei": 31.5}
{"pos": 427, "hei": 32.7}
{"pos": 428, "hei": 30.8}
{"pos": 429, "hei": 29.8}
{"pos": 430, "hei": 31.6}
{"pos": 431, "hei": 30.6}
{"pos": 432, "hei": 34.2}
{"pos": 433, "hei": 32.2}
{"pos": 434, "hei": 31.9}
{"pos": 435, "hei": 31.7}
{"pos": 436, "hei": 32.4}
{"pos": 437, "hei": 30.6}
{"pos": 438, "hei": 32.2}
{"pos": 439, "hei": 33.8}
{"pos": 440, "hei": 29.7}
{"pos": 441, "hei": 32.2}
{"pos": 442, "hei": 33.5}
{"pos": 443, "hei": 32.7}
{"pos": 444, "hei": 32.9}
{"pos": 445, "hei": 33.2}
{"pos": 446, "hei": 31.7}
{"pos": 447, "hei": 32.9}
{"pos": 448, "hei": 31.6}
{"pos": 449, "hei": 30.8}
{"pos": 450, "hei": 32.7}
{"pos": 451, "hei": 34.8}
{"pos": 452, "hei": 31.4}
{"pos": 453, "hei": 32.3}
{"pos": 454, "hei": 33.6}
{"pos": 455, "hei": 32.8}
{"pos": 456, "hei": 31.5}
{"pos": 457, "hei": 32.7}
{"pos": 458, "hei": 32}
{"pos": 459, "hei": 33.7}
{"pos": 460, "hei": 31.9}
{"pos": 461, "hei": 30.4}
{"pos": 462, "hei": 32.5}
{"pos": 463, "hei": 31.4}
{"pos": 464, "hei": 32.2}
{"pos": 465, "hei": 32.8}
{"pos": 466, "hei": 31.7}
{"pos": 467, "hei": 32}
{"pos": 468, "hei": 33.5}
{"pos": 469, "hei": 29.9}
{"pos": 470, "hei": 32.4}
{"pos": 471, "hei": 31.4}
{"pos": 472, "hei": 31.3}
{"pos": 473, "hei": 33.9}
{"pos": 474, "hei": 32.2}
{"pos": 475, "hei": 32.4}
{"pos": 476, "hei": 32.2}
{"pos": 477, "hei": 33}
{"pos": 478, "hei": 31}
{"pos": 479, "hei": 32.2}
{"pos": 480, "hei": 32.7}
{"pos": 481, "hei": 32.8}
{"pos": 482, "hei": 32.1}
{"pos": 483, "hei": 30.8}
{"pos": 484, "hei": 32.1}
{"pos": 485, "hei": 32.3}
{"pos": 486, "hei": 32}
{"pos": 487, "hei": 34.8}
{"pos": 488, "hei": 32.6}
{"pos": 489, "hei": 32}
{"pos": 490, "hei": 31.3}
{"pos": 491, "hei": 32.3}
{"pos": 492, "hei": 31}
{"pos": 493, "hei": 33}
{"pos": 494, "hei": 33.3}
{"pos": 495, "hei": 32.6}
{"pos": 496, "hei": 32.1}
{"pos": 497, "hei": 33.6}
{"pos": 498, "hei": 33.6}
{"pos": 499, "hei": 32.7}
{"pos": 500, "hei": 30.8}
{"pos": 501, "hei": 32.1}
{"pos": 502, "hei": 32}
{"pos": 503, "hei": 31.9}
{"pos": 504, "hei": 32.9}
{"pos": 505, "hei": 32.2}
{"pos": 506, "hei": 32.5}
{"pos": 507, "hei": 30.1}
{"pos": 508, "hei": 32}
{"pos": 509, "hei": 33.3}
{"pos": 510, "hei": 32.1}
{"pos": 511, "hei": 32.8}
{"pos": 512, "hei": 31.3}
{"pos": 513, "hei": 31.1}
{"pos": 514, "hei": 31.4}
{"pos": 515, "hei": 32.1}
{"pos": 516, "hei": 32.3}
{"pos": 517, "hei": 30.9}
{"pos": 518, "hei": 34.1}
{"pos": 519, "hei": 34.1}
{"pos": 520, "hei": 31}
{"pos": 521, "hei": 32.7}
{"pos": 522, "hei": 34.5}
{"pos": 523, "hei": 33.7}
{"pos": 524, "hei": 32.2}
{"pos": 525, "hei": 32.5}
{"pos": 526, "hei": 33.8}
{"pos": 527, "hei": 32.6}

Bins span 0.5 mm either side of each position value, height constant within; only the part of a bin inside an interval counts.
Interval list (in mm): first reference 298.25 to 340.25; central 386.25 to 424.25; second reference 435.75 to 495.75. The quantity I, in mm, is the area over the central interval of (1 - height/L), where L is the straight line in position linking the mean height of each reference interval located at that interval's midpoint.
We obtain 4.6 mm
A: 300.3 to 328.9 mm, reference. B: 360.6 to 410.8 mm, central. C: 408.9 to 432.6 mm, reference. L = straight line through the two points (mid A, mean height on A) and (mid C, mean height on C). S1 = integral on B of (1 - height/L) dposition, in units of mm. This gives 4.2 mm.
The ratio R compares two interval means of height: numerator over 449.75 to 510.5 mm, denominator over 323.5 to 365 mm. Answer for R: 1.04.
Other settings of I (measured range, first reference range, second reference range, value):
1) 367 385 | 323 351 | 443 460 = 0.2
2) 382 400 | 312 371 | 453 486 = 2.0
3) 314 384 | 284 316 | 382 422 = -3.6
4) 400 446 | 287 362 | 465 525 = 2.4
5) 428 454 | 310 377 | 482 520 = -0.3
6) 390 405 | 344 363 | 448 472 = 3.8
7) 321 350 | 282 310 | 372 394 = 0.0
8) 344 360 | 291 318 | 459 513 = 0.3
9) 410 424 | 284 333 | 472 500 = 0.3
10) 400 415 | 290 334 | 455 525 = 2.3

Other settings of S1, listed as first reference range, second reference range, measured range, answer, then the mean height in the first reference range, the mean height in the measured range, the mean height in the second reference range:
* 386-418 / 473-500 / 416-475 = -4.1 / 27.4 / 32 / 32.4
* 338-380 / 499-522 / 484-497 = -0.2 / 31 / 32.5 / 32.1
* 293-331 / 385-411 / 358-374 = -1.6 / 31.3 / 31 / 26.4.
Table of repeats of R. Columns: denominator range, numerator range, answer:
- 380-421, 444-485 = 1.14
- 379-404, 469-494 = 1.20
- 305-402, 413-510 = 1.06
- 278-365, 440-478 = 1.04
